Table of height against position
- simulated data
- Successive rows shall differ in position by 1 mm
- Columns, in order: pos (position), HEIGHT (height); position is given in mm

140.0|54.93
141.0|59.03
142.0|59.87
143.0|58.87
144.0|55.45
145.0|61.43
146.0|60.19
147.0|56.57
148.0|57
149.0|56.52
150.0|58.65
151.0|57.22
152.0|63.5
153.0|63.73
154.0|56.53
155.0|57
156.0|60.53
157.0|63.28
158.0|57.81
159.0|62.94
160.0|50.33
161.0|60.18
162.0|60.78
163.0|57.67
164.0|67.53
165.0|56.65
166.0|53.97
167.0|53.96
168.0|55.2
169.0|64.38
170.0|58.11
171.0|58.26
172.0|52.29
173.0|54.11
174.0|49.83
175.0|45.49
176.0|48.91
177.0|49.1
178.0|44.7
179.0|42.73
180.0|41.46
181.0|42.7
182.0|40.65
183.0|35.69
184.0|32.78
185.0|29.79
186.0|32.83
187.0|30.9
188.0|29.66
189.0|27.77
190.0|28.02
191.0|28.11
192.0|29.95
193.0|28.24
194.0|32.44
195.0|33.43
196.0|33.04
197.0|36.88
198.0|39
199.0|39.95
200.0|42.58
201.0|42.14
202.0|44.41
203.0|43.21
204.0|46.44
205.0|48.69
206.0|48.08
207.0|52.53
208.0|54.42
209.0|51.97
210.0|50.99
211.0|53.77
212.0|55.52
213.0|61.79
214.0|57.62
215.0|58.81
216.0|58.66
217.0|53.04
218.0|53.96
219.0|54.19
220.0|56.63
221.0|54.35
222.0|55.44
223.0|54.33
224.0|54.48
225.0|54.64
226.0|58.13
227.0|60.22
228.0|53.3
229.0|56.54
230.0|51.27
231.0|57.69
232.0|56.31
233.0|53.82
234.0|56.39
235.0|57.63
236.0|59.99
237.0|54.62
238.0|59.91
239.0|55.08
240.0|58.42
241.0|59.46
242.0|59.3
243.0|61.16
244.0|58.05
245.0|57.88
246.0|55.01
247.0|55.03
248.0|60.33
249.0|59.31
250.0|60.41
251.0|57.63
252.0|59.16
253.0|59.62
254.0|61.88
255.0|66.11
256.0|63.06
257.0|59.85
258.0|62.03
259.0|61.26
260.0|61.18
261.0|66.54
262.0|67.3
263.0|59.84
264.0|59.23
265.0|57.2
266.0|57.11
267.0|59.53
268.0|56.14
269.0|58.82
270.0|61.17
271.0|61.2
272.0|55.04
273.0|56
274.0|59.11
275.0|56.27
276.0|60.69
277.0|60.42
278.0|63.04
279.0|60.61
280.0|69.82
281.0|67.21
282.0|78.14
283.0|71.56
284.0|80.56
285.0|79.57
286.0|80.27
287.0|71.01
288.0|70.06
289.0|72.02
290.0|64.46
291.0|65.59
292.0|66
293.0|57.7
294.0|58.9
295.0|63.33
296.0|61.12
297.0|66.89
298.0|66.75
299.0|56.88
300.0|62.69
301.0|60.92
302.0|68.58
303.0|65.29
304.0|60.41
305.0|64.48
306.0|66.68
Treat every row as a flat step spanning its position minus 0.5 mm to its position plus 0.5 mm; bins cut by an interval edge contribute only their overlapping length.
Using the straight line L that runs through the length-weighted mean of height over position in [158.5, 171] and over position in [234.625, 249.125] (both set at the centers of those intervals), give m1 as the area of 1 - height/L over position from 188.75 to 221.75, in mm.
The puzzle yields 7.11 mm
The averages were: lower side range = 58.5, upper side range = 58.1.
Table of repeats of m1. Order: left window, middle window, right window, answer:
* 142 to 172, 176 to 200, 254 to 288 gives 9.8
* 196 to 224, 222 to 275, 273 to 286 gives 1.0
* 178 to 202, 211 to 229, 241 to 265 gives -3.5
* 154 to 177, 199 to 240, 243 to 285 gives 3.9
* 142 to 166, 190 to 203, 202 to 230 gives 4.6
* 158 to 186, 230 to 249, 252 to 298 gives 0.6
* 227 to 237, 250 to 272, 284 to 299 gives 0.3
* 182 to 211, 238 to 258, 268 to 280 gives -2.6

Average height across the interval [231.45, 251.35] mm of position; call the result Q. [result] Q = 57.8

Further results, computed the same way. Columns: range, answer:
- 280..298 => 69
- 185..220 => 43.6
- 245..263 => 60.8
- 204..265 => 57.3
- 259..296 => 64.2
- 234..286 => 61.4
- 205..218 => 54.5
